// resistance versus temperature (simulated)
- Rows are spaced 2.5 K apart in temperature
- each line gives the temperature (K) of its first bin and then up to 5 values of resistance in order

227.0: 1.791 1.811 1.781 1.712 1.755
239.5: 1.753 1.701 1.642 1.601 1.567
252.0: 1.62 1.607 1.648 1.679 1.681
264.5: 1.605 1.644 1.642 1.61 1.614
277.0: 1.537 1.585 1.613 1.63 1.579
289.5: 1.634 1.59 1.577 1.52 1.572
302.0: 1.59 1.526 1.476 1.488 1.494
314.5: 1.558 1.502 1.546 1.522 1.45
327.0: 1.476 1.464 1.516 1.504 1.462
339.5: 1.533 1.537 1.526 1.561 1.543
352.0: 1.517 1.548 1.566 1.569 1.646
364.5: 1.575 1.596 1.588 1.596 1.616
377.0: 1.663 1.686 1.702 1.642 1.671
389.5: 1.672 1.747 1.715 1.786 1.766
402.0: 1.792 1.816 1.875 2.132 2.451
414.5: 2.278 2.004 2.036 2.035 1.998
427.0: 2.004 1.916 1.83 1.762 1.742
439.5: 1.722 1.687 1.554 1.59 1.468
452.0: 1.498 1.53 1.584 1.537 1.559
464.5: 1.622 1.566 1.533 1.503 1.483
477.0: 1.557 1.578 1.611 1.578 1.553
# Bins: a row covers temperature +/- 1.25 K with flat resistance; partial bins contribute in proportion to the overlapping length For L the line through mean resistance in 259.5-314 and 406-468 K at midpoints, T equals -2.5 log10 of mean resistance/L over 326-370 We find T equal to 0.089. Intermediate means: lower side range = 1.58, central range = 1.54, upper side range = 1.8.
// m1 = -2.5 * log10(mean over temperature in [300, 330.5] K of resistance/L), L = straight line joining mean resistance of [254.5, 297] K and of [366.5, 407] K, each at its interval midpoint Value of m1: 0.09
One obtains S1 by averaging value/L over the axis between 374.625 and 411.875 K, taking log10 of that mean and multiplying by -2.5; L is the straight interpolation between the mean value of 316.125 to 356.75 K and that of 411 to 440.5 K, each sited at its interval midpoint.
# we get 0.02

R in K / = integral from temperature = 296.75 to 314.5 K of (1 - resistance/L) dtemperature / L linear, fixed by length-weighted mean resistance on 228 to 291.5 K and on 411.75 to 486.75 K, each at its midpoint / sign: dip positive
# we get 1.5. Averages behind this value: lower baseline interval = 1.65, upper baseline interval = 1.72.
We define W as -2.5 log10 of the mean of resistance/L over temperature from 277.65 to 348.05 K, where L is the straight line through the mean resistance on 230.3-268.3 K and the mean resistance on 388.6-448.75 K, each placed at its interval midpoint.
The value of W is 0.14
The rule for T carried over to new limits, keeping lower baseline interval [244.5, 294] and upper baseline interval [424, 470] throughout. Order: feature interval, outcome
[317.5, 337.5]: 0.10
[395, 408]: -0.09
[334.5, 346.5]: 0.08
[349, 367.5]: 0.05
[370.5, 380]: 0.01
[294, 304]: 0.04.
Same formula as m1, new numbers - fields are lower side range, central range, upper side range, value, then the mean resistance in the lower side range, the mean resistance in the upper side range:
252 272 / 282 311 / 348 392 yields 0.05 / 1.64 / 1.62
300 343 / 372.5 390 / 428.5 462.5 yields -0.06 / 1.51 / 1.64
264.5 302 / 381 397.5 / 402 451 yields 0.07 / 1.6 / 1.88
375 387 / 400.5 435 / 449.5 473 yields -0.23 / 1.67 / 1.54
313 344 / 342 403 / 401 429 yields 0.09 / 1.51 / 2.04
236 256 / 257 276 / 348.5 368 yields 0.00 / 1.65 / 1.57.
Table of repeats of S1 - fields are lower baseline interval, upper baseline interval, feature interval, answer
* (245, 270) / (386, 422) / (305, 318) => 0.15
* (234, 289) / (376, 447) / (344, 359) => 0.14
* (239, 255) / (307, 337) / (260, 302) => -0.02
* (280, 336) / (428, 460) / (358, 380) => -0.02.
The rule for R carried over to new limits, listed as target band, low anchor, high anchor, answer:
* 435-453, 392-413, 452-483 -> 0.7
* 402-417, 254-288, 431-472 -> -4.3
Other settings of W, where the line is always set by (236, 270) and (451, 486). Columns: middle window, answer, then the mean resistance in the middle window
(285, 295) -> 0.02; 1.6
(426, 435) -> -0.20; 1.88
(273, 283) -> 0.04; 1.59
